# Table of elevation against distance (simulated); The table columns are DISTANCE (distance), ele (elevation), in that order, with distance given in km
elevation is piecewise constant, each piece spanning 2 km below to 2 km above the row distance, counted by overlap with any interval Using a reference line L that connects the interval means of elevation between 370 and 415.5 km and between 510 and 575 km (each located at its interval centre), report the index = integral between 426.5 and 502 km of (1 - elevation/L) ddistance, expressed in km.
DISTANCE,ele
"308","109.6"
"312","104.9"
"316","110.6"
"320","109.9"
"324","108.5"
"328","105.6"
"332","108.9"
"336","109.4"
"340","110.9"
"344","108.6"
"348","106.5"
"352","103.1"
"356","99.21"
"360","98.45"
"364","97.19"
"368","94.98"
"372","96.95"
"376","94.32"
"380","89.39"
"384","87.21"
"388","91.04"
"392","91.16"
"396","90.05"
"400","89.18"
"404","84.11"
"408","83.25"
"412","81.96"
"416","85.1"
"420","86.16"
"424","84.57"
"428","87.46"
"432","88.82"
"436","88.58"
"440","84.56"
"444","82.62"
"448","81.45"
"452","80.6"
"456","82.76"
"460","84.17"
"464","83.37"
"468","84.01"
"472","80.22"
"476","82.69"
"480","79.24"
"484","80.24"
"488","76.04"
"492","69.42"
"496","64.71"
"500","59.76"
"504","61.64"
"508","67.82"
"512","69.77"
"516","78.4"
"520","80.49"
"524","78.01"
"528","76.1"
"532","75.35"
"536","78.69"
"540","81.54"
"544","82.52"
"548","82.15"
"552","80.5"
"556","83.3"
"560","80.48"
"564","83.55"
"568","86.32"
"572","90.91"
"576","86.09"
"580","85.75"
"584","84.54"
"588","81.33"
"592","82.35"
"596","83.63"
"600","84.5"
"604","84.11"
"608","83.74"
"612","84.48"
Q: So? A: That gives 4.43 km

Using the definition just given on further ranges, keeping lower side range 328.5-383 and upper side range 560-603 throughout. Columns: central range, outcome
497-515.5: 4.99 km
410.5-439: 2.98 km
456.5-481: 2.77 km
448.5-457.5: 1.20 km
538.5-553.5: 0.95 km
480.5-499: 3.84 km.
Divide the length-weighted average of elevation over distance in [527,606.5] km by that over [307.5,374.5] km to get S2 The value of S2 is 0.8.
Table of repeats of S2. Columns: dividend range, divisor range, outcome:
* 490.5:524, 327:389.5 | 0.69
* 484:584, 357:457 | 0.88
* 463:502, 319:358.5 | 0.71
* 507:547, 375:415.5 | 0.88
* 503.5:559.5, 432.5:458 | 0.92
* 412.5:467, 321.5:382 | 0.83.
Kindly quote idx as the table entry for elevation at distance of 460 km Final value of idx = 84.17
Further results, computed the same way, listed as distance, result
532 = 75.35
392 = 91.16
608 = 83.74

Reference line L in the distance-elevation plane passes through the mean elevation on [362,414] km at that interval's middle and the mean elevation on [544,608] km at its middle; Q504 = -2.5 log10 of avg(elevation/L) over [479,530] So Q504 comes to 0.191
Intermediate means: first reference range 90.1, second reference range 83.9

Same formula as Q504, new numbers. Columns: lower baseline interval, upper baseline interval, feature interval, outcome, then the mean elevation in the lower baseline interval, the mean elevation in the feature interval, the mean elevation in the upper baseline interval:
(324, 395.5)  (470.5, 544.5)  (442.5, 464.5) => 0.02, 99.6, 82.4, 74.7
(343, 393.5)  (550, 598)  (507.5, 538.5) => 0.15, 96.6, 76.1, 84.1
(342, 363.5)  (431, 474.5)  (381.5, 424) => 0.08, 103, 86.8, 83.6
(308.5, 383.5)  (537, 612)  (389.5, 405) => 0.11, 103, 89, 83.7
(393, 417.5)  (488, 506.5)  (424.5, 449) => -0.09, 85.8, 85.7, 65.3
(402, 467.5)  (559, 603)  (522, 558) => 0.06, 84.3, 79.8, 84.6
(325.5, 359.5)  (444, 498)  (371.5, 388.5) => 0.08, 106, 91.4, 79.3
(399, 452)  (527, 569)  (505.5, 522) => 0.12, 85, 73.7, 80.9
